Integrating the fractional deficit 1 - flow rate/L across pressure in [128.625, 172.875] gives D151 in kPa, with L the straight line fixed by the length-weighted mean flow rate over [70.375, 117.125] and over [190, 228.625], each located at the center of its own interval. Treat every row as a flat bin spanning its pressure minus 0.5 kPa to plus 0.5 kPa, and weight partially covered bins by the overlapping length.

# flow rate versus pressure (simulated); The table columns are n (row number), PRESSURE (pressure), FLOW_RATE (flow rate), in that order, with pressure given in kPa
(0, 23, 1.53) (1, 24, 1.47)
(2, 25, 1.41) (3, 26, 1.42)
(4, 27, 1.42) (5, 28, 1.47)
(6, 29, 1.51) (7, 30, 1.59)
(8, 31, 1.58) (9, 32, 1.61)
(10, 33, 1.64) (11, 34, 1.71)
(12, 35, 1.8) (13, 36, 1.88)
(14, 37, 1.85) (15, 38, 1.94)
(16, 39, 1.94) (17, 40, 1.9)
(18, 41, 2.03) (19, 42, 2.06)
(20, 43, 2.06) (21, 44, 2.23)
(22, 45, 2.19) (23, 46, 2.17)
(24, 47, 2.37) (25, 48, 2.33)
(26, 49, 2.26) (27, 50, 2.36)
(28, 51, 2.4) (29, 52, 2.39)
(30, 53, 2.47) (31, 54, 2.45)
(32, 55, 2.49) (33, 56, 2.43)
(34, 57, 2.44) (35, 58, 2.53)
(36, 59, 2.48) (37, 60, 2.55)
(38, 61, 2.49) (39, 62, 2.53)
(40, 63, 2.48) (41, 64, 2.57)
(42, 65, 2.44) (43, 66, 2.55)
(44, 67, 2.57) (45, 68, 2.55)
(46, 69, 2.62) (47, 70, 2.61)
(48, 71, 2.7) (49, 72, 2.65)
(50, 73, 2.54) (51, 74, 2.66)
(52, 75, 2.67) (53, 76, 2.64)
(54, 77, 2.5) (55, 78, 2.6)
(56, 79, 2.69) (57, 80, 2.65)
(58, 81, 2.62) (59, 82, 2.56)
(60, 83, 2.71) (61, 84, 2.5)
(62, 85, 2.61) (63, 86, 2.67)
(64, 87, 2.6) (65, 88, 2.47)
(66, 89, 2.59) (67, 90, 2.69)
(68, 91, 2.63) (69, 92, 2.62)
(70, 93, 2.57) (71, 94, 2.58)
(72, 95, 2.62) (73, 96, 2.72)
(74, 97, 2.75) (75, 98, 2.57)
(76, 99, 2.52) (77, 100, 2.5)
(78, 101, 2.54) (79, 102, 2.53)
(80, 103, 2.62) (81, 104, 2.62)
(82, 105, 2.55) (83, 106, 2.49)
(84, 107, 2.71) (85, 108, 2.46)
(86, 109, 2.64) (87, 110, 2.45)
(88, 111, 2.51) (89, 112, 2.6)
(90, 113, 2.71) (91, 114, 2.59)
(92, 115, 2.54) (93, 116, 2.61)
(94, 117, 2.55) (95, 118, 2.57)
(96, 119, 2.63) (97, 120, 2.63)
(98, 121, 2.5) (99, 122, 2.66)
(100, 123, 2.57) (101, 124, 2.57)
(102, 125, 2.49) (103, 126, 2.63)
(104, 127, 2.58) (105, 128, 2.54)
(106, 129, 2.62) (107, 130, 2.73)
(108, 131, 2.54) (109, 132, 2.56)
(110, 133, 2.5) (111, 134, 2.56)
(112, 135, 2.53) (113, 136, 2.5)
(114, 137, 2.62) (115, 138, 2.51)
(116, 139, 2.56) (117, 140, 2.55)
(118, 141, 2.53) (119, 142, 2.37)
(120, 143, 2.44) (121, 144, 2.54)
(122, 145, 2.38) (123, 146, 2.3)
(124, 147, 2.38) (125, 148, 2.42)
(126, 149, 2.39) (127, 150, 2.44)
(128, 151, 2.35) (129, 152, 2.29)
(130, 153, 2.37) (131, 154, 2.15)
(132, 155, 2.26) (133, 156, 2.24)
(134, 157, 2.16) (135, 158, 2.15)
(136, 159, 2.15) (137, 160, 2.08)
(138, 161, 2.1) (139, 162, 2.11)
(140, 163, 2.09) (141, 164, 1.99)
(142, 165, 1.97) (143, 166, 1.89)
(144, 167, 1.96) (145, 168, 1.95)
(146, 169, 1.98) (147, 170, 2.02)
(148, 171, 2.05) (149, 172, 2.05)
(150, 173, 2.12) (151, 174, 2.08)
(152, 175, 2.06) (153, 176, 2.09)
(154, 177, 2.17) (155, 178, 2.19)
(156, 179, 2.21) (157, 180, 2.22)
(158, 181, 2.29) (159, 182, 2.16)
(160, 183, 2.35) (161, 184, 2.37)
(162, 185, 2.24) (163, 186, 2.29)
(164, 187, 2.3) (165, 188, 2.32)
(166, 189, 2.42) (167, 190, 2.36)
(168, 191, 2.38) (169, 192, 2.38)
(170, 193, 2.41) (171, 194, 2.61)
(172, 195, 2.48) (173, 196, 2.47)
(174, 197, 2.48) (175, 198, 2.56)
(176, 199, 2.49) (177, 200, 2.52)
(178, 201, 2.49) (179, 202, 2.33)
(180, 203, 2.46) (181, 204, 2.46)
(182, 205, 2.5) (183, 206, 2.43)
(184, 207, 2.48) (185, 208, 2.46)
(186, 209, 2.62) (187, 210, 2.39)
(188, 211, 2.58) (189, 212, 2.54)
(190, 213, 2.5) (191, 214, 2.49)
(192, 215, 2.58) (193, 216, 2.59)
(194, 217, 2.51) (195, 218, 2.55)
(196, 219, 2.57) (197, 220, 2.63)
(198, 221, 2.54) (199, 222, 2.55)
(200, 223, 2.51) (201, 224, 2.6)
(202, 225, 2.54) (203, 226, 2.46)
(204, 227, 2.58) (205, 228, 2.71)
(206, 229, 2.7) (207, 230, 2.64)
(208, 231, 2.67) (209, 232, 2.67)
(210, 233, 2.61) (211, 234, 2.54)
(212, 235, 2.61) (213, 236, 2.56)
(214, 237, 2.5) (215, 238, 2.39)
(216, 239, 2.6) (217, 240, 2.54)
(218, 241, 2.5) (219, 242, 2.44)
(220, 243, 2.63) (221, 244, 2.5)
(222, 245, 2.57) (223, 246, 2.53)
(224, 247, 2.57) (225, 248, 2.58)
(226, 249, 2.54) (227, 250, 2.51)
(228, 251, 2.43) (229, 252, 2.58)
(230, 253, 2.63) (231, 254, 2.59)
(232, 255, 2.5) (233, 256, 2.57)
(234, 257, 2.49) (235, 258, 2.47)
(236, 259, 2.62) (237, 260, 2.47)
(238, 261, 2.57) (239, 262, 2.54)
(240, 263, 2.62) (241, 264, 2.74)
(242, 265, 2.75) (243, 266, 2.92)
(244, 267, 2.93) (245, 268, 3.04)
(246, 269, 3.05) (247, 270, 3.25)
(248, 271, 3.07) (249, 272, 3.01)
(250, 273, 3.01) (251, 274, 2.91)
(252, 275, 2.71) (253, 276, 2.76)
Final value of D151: 4.4 kPa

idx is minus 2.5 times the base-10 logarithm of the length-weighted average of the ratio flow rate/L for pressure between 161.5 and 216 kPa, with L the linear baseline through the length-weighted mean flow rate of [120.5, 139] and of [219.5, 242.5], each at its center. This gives 0.12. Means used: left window 2.57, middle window 2.31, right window 2.57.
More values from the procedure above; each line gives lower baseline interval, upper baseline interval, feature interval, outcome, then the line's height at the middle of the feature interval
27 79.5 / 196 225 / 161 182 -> 0.18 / 2.45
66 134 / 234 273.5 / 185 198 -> 0.09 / 2.63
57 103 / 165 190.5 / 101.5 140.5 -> -0.07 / 2.41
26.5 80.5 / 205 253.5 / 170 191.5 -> 0.12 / 2.47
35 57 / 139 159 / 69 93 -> -0.16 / 2.25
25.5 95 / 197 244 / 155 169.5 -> 0.19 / 2.46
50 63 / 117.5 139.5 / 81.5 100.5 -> -0.04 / 2.52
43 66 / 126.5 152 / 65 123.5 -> -0.06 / 2.45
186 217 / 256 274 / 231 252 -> 0.05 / 2.67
